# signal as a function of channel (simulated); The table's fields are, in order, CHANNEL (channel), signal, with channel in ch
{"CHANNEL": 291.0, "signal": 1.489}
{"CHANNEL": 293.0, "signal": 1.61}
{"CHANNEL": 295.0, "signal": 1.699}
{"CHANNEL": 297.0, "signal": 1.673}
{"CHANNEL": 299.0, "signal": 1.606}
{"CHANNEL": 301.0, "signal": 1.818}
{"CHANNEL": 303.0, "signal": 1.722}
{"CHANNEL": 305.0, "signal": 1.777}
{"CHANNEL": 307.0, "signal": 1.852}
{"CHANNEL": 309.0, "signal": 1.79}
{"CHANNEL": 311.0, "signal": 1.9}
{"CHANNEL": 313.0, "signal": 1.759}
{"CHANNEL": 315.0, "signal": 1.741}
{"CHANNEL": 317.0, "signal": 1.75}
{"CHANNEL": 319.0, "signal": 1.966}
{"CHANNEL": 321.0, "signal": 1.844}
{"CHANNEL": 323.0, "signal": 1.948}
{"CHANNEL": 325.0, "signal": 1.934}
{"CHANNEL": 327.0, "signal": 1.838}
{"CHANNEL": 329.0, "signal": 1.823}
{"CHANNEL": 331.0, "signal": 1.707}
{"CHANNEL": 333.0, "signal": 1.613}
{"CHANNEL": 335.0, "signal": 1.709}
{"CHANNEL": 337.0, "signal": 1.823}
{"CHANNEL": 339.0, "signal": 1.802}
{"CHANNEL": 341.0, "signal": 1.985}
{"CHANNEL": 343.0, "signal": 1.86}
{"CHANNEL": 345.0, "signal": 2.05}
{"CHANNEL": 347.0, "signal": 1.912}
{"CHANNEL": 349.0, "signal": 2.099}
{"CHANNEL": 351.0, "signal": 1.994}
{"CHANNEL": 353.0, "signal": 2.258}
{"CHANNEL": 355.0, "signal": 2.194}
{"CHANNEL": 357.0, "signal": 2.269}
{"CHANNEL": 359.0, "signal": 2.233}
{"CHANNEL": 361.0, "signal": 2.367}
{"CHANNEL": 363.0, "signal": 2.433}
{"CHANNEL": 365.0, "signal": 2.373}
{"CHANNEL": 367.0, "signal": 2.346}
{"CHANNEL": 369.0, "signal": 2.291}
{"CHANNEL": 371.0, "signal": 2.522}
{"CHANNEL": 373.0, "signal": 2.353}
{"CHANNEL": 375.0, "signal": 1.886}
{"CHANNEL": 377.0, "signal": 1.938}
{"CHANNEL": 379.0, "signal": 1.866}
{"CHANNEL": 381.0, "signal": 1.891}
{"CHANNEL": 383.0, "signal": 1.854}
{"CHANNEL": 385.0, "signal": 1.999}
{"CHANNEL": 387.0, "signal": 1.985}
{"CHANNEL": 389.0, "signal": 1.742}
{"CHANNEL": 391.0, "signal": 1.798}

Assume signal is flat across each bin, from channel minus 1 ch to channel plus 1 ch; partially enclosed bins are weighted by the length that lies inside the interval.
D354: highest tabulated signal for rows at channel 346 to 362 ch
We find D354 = 2.367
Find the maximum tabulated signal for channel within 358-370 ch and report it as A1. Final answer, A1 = 2.433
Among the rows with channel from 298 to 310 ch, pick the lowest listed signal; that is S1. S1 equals 1.606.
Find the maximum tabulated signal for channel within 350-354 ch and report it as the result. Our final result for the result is 2.258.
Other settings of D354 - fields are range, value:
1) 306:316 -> 1.9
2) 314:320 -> 1.966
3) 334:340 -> 1.823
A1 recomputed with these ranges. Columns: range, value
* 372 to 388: 2.353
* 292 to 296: 1.699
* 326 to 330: 1.838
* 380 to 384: 1.891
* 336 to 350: 2.099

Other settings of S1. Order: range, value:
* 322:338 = 1.613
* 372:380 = 1.866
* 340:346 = 1.86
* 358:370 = 2.233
